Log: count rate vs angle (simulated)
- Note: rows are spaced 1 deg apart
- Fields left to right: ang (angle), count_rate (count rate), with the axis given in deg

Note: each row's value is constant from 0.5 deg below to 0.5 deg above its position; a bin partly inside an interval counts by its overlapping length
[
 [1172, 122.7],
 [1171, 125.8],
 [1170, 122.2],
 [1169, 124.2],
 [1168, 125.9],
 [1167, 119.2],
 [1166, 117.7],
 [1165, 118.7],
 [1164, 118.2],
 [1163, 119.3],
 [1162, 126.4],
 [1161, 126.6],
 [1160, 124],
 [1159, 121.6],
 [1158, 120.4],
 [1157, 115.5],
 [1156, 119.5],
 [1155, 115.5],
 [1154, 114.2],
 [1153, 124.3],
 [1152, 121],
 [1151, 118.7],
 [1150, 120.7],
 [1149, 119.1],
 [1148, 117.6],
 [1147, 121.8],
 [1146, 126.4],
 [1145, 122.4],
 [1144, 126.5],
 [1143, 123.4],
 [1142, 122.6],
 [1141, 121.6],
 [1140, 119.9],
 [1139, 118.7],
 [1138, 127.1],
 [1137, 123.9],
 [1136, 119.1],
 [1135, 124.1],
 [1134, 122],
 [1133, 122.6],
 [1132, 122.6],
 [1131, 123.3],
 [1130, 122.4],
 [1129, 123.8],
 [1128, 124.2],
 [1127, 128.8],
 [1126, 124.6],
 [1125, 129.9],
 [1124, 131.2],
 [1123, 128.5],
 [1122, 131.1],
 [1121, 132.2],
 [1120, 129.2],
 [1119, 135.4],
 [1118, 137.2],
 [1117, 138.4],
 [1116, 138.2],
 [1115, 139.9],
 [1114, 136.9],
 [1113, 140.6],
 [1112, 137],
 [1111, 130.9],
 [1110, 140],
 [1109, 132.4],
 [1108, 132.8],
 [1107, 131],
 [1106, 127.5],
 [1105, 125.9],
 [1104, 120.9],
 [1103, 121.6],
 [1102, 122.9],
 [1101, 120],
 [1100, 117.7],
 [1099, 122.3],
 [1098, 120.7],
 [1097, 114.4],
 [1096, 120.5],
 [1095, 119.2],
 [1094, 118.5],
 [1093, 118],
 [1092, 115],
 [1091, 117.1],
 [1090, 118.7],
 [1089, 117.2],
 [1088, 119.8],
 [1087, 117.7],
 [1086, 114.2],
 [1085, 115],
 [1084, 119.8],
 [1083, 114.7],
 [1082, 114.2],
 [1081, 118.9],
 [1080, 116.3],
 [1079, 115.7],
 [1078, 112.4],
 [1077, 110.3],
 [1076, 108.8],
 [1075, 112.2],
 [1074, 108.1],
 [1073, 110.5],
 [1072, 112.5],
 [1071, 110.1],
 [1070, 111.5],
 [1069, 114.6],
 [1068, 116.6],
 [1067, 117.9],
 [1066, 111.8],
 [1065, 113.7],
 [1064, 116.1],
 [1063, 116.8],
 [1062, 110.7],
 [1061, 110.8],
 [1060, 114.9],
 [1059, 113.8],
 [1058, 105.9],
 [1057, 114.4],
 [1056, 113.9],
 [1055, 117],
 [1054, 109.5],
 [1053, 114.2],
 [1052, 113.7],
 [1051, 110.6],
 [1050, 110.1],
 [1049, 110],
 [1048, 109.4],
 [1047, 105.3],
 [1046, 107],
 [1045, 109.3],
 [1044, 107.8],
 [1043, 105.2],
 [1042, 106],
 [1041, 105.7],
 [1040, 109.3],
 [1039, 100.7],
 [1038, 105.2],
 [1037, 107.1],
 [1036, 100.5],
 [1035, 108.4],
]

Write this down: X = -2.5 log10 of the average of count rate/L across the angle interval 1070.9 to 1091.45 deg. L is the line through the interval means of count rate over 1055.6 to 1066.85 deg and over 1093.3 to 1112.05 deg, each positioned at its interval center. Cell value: 0.04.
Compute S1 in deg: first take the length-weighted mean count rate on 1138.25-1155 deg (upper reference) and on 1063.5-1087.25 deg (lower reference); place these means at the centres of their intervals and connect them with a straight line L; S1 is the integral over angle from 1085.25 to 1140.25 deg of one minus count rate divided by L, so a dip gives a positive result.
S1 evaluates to -3.7 deg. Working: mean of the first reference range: 114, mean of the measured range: 126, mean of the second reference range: 121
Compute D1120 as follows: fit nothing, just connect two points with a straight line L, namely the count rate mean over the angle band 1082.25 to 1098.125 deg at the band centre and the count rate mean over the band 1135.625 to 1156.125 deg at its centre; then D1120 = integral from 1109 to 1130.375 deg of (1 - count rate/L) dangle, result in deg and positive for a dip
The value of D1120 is -2.3 deg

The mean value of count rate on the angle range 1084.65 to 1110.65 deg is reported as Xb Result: 122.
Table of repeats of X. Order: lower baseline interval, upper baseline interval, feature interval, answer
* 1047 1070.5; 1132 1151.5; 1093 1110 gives -0.052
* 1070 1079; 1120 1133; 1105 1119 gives -0.108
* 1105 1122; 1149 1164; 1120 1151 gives 0.028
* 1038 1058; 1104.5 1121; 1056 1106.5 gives 0.056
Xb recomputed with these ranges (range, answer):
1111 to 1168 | 125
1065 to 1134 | 122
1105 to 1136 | 130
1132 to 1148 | 123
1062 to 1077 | 113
